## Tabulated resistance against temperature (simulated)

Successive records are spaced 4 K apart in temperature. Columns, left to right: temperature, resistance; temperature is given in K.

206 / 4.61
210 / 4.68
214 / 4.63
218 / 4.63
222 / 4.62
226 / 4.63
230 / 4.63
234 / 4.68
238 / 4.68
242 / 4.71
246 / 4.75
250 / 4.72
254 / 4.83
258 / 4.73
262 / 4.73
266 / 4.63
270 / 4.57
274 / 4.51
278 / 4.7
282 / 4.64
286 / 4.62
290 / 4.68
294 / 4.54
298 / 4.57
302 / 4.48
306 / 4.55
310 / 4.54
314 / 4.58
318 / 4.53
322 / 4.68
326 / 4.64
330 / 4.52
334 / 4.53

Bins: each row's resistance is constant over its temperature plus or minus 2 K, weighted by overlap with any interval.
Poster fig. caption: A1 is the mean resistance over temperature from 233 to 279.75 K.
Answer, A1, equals 4.69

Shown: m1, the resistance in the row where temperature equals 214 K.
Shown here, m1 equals 4.63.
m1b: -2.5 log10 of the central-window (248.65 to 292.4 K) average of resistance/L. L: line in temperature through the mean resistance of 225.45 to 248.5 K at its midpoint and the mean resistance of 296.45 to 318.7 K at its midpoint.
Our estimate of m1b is -0.01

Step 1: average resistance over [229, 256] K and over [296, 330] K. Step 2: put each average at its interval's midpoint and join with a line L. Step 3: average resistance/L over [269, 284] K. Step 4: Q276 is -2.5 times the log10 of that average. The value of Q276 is 0.01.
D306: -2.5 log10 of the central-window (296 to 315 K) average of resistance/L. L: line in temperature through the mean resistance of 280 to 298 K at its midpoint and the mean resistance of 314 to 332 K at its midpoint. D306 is 0.01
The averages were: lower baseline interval 4.61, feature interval 4.54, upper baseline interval 4.59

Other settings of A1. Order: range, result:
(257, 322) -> 4.6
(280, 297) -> 4.62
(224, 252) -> 4.69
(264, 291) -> 4.62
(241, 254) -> 4.74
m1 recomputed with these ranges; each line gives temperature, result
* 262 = 4.73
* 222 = 4.62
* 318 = 4.53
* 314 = 4.58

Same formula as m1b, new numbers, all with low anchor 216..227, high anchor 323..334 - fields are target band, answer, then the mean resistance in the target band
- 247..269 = -0.026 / 4.72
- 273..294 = -0.007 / 4.63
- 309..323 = 0.002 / 4.58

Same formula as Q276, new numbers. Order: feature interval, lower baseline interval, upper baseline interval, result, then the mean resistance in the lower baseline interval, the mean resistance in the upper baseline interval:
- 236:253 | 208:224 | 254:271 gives -0.01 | 4.64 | 4.69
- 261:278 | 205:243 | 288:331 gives 0.00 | 4.65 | 4.57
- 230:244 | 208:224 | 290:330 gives -0.01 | 4.64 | 4.57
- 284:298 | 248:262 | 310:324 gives 0.01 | 4.76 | 4.59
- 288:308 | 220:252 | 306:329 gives 0.01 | 4.68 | 4.59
